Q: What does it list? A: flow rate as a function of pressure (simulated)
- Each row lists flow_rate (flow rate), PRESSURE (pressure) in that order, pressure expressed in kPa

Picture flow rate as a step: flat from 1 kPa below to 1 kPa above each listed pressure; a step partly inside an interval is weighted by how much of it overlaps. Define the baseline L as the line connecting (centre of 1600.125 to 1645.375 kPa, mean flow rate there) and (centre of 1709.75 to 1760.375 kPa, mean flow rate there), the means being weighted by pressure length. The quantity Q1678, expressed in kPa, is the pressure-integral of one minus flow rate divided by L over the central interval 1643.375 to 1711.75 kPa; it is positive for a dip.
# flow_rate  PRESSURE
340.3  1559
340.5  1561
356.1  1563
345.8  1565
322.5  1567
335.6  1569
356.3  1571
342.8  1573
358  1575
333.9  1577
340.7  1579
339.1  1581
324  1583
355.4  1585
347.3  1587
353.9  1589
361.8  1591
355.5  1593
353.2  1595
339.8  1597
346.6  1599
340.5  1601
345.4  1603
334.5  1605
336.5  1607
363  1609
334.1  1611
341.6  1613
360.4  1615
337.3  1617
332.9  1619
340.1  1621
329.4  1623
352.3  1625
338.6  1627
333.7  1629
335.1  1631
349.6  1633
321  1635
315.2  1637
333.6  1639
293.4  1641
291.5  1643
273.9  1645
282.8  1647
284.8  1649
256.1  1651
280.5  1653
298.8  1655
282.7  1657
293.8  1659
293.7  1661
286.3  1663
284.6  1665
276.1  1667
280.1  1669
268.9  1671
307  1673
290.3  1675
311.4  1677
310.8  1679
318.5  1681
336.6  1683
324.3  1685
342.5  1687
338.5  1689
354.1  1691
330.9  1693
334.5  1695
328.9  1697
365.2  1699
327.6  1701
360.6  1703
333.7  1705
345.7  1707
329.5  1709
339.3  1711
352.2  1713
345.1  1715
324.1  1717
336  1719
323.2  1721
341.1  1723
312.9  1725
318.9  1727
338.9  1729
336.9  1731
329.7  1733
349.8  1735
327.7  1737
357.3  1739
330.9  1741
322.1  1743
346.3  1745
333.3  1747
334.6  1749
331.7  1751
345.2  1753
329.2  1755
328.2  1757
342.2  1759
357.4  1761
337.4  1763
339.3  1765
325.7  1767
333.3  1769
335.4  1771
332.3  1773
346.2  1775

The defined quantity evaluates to 4.8 kPa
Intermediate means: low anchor 333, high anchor 335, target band 311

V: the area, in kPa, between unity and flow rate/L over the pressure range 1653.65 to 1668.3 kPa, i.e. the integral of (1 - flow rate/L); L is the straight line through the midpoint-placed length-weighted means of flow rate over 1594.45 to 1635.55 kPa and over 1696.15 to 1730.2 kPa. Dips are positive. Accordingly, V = 2.2 kPa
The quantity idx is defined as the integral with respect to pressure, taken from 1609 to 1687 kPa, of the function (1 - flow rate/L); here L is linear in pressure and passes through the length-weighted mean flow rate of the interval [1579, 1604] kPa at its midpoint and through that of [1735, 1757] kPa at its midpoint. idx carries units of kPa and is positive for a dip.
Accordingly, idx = 7.2 kPa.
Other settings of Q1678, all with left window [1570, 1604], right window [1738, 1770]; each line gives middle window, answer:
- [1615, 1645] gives 1.4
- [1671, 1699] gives 1.3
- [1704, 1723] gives 0.2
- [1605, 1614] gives 0.1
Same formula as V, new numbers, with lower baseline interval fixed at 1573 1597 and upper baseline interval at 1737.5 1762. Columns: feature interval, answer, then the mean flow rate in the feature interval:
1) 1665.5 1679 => 2.0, 290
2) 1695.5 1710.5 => 0.0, 341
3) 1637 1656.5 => 3.1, 290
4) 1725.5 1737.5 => 0.2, 333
